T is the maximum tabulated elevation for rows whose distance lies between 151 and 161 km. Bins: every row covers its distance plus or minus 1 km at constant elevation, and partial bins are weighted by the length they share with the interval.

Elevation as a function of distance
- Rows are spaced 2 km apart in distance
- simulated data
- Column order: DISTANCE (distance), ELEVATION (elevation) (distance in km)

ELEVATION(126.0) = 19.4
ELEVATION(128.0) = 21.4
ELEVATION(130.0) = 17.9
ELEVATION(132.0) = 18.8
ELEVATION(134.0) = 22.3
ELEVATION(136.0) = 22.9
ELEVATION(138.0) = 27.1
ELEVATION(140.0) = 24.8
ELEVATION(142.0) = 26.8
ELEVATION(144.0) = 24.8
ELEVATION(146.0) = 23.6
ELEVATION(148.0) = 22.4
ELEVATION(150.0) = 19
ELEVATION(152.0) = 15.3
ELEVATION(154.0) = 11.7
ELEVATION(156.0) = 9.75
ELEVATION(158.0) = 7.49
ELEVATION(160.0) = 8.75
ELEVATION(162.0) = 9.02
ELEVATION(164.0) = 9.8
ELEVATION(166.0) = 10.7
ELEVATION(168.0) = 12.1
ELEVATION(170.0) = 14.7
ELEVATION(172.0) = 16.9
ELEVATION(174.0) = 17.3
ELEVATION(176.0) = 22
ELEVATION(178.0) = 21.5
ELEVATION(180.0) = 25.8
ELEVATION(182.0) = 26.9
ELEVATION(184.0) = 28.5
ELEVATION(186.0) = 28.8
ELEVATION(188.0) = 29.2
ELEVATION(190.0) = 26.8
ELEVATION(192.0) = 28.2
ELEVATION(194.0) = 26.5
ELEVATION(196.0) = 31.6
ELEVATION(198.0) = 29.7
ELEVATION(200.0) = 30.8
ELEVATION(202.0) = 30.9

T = 15.3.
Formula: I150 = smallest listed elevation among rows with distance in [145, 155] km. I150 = 11.7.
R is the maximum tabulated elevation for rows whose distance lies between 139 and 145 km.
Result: 26.8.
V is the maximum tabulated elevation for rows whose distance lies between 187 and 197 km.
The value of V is 31.6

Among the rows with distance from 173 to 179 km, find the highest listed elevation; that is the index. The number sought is 22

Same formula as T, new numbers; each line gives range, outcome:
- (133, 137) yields 22.9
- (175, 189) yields 29.2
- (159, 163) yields 9.02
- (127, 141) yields 27.1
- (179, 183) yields 26.9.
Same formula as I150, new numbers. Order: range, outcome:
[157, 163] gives 7.49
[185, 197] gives 26.5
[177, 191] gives 21.5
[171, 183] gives 16.9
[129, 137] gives 17.9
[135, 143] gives 22.9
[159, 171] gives 8.75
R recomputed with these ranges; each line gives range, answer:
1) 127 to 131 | 21.4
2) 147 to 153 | 22.4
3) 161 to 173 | 16.9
